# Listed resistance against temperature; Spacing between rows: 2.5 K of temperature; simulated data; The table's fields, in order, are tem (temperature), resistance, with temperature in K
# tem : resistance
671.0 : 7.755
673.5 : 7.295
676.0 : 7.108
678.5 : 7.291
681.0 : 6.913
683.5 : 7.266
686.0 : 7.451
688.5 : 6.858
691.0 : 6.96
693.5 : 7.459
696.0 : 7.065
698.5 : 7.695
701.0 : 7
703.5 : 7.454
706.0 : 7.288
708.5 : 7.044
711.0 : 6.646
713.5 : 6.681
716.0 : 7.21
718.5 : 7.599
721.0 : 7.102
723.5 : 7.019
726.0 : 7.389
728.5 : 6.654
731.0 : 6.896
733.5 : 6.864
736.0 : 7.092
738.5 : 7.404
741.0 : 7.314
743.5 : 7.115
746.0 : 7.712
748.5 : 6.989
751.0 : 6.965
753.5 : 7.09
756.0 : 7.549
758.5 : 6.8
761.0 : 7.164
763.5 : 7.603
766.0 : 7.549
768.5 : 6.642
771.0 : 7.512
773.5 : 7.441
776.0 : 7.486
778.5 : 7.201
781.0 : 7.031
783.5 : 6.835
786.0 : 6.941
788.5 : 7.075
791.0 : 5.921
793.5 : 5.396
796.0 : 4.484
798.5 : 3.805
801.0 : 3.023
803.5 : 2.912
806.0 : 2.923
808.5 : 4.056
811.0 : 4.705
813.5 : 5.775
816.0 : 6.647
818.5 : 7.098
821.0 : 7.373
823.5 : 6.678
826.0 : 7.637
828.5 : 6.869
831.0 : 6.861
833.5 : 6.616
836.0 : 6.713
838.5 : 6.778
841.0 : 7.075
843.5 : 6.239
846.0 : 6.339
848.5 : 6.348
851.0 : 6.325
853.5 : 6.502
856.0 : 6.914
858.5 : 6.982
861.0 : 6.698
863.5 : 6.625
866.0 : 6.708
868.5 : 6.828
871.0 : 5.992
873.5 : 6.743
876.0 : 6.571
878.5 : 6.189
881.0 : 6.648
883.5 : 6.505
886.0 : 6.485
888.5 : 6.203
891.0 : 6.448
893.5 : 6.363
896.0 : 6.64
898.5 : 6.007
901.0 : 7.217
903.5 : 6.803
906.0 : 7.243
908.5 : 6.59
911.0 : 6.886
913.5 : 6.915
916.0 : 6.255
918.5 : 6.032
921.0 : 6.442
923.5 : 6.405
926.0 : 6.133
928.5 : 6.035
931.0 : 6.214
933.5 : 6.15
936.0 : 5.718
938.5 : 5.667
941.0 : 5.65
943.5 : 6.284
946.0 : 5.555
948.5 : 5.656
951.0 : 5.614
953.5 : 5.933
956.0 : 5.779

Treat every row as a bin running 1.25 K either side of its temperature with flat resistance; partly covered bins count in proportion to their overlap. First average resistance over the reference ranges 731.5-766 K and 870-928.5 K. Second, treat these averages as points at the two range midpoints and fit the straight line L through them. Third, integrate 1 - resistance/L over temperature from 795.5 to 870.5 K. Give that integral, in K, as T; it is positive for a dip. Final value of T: 8.4 K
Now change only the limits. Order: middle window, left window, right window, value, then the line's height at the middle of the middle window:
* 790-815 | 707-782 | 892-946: 9.4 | 6.89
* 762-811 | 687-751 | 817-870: 7.7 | 6.94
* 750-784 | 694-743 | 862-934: -1.2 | 6.96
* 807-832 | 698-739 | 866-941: 1.5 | 6.73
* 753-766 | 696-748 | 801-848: -1.1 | 6.73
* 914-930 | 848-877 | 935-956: -0.7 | 6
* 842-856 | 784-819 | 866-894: -1.2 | 5.91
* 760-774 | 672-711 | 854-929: -0.7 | 6.95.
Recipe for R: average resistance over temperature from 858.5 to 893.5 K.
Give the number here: 6.52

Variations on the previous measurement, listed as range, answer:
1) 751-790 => 7.18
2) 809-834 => 6.55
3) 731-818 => 6.34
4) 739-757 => 7.25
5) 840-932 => 6.53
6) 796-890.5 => 6.13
